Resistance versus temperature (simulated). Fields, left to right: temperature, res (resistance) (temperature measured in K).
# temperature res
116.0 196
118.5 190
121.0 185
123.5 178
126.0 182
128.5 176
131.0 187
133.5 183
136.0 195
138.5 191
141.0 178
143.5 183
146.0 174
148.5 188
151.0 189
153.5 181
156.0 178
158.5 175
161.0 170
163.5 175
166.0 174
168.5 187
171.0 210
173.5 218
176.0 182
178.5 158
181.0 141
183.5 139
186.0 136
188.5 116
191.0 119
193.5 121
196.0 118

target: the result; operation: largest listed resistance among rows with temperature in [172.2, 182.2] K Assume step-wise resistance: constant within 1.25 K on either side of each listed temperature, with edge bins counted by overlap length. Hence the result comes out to 218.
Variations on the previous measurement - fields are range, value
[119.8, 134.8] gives 187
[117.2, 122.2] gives 190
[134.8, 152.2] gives 195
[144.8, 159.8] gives 189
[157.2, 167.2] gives 175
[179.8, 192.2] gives 141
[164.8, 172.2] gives 210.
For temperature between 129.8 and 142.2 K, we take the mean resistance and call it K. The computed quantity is 187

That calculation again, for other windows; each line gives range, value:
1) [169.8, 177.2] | 203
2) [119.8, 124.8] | 181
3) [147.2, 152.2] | 188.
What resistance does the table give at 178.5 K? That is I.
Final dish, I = 158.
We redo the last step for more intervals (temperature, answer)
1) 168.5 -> 187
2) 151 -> 189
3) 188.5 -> 116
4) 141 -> 178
